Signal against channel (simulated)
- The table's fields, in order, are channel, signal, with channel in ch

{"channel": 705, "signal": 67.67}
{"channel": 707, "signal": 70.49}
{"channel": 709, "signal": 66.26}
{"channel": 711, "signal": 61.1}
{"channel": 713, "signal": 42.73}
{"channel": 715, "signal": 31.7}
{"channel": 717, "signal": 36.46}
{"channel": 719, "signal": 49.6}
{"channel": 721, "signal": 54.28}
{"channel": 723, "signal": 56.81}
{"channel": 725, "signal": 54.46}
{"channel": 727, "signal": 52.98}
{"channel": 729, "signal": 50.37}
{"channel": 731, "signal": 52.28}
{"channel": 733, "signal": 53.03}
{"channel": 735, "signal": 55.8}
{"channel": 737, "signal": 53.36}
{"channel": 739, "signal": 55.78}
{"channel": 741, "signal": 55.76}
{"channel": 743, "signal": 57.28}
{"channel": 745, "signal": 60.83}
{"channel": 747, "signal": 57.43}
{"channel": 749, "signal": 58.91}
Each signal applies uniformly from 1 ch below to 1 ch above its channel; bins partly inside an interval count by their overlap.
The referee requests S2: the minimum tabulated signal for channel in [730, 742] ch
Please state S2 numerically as 52.28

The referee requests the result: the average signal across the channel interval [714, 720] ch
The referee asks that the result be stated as 39.3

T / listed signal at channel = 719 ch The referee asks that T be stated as 49.6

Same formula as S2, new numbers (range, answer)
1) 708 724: 31.7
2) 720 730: 50.37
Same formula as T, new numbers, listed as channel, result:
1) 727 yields 52.98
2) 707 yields 70.49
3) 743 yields 57.28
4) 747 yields 57.43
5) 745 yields 60.83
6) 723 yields 56.81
